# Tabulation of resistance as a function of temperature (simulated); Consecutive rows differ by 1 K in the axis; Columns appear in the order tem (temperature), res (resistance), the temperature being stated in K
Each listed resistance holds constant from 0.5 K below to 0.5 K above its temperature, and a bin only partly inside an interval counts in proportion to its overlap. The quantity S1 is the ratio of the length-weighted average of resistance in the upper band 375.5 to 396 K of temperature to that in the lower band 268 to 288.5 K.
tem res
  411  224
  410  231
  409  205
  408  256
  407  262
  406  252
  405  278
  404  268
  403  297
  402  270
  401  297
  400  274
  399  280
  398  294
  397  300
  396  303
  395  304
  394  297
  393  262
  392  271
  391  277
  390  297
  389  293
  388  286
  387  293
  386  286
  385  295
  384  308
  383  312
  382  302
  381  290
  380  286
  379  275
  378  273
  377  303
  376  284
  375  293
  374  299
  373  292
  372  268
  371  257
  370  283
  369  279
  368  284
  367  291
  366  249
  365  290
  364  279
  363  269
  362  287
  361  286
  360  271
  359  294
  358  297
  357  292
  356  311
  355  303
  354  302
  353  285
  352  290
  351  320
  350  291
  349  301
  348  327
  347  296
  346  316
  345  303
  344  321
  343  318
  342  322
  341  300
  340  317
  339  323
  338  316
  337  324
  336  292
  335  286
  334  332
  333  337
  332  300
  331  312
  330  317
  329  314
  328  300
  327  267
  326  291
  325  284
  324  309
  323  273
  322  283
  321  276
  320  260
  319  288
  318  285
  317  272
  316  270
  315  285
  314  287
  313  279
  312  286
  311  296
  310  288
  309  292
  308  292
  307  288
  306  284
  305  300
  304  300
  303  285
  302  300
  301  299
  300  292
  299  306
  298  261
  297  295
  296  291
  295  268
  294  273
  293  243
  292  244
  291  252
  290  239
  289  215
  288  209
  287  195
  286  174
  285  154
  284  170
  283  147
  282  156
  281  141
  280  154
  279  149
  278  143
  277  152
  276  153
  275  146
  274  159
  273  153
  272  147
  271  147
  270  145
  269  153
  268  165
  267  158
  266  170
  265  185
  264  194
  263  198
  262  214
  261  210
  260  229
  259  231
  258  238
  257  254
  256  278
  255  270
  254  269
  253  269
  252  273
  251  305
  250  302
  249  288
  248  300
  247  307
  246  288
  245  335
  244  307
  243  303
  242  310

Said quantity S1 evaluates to 1.84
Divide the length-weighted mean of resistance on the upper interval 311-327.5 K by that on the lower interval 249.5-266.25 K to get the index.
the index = 1.2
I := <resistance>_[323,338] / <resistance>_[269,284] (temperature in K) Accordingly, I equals 2.02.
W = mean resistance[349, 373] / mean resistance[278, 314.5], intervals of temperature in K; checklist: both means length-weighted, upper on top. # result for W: 1.2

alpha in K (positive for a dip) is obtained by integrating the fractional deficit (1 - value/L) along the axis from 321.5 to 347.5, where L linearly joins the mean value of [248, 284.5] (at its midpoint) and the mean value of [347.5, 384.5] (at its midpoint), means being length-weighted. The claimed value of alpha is -4.45 K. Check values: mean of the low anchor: 199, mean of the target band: 306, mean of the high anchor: 290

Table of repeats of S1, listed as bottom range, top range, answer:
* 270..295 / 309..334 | 1.61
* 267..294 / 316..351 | 1.72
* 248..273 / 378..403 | 1.31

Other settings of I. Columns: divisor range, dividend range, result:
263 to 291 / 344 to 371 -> 1.74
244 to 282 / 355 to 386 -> 1.35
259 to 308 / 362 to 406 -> 1.35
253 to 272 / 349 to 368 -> 1.40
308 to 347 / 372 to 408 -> 0.96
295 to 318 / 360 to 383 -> 0.98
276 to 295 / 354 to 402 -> 1.51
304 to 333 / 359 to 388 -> 0.99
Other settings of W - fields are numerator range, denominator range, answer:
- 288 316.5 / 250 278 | 1.37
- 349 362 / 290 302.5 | 1.07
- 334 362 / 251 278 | 1.52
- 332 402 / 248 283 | 1.47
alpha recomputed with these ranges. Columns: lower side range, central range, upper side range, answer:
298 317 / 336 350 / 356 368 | -1.32 K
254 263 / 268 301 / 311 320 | 7.80 K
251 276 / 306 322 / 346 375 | -2.25 K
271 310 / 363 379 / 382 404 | -0.30 K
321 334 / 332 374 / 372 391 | -0.27 K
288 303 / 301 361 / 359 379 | -5.00 K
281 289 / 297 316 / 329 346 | -4.97 K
